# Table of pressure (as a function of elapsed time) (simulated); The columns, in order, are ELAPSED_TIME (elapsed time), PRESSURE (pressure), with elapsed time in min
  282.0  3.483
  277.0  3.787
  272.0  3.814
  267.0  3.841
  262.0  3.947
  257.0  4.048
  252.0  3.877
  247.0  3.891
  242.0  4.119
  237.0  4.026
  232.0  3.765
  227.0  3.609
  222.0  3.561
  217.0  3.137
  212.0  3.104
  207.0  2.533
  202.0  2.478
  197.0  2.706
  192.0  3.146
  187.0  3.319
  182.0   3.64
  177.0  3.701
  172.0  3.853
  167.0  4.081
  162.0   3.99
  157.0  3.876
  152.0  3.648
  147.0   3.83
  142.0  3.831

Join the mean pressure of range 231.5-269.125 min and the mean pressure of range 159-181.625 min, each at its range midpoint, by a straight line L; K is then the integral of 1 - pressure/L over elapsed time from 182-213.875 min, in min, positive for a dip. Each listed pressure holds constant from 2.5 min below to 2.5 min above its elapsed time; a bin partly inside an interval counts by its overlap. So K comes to 7.9 min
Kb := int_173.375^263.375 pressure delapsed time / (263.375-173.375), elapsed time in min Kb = 3.48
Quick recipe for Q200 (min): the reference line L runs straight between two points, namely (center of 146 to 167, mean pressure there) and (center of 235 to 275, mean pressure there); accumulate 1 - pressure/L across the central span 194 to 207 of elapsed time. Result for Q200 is 4.3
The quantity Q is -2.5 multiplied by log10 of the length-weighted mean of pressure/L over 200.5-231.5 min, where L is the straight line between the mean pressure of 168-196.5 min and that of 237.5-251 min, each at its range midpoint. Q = 0.20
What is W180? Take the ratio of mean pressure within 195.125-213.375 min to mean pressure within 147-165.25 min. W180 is 0.70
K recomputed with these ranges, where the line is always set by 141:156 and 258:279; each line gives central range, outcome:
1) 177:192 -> 1.3 min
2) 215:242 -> 1.1 min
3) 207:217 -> 2.2 min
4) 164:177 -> -0.4 min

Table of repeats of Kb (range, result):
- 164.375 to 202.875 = 3.4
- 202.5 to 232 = 3.19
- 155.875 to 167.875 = 3.98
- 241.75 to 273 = 3.93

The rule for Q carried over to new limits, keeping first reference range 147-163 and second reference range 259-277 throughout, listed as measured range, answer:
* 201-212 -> 0.40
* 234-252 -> -0.04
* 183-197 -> 0.20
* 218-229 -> 0.10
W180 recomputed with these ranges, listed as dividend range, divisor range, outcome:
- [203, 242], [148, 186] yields 0.89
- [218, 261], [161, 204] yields 1.12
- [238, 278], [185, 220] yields 1.34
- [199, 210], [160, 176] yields 0.64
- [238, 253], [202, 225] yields 1.31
